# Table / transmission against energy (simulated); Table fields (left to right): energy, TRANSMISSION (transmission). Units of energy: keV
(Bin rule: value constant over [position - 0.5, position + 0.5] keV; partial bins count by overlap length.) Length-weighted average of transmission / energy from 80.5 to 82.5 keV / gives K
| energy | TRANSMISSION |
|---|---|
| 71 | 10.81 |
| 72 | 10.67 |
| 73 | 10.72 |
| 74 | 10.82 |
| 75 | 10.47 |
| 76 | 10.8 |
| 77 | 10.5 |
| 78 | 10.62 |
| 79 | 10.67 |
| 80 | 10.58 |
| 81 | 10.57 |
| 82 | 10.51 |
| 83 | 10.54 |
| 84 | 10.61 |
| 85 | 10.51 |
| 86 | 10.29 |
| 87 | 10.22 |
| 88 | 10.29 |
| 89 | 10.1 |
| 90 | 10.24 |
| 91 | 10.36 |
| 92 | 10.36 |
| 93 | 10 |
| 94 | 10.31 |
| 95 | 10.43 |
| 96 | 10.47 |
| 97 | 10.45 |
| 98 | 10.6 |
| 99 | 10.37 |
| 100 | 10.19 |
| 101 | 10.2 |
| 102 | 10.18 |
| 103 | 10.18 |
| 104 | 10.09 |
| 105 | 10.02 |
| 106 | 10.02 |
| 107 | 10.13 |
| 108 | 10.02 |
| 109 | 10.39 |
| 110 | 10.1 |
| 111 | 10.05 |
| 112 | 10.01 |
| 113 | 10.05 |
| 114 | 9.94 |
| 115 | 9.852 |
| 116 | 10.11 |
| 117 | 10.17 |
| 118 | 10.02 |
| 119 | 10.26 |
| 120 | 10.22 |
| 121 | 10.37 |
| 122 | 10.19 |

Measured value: 10.5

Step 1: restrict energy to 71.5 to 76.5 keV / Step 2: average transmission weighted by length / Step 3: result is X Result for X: 10.7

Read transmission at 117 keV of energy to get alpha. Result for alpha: 10.17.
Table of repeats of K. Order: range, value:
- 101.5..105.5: 10.1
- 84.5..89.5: 10.3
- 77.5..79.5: 10.6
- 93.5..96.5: 10.4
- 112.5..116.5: 9.99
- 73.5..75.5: 10.6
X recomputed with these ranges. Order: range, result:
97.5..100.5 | 10.4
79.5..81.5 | 10.6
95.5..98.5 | 10.5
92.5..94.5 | 10.2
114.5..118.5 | 10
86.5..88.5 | 10.3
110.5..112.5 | 10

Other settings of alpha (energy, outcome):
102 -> 10.18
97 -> 10.45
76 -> 10.8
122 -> 10.19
